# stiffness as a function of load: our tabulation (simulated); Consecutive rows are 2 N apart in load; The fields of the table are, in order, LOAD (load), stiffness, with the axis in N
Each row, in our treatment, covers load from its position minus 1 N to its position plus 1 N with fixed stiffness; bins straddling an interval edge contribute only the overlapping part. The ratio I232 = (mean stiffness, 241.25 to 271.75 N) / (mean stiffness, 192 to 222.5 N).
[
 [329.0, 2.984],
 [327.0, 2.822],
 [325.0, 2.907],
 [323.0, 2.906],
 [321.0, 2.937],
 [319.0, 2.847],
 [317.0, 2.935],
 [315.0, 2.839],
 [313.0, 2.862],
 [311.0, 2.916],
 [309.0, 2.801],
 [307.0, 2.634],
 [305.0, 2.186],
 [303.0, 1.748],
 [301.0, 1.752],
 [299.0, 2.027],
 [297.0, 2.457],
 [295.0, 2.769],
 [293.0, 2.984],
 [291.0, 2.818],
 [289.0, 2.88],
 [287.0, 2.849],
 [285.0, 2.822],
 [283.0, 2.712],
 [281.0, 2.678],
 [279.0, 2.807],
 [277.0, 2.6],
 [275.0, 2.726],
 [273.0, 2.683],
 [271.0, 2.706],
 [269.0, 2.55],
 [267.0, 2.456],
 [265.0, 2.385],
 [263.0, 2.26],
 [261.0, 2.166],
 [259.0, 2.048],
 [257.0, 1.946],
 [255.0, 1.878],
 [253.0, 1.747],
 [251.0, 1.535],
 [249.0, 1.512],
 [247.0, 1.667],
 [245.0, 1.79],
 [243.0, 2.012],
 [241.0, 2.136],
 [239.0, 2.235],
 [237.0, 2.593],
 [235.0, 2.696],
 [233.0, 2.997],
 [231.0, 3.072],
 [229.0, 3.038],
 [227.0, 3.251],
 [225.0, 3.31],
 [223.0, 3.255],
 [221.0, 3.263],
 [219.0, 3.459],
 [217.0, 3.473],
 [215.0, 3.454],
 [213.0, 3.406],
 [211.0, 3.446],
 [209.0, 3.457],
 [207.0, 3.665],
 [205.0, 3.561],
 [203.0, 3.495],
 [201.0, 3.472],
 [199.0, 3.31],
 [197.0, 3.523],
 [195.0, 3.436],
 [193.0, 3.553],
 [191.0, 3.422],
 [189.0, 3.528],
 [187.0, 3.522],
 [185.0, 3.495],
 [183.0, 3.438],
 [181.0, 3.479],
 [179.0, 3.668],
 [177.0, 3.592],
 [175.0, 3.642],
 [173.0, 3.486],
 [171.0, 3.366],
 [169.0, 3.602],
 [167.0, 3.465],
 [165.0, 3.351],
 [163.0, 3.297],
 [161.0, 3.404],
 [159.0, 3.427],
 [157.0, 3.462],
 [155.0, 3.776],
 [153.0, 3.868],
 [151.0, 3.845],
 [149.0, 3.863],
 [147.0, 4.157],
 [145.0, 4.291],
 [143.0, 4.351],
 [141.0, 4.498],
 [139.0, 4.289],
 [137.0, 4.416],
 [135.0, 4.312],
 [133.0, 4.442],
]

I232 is 0.59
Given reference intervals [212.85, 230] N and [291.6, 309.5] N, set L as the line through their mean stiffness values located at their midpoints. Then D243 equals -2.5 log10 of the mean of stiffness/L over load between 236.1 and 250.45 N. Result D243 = 0.48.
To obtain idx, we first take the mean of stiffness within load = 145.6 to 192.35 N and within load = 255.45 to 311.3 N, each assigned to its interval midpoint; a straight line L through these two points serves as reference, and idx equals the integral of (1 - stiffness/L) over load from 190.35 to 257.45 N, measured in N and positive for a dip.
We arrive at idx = 4.4 N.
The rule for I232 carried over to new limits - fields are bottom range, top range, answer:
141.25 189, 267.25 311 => 0.71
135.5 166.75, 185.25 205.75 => 0.90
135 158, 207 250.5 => 0.69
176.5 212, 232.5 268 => 0.60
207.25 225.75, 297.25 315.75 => 0.71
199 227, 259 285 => 0.74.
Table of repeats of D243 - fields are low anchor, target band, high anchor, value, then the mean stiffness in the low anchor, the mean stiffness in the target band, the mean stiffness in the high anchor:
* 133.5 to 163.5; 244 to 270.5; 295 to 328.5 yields 0.454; 3.97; 2.01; 2.61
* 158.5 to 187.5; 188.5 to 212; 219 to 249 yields -0.125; 3.48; 3.49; 2.65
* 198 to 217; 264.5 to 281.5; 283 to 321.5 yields 0.104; 3.47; 2.63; 2.63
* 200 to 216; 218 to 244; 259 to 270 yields 0.062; 3.49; 2.87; 2.33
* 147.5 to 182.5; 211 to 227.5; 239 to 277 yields -0.226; 3.57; 3.37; 2.14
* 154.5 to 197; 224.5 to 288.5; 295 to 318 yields 0.177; 3.49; 2.43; 2.48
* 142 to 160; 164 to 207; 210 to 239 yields 0.014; 3.89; 3.5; 3.16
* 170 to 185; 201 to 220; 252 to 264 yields -0.201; 3.52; 3.49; 2.01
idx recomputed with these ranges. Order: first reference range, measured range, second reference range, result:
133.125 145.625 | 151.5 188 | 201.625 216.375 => 4.2 N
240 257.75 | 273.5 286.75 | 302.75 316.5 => -3.0 N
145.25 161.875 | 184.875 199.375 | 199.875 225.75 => 0.3 N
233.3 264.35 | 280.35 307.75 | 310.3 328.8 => 0.5 N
